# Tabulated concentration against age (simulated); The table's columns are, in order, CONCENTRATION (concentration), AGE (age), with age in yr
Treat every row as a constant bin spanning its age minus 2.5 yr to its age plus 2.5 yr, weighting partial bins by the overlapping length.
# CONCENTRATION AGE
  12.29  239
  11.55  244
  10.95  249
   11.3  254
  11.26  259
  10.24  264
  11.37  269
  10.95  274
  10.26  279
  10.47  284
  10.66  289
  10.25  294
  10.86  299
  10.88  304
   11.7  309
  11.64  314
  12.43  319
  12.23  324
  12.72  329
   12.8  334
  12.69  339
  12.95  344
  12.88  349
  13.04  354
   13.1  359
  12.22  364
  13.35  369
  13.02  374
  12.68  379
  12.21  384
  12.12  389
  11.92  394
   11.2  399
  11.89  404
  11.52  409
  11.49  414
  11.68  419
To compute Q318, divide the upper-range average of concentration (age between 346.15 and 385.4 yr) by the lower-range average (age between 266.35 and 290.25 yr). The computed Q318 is 1.19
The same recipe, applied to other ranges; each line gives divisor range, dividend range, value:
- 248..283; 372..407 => 1.11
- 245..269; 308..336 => 1.11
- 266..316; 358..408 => 1.13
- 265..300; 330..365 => 1.20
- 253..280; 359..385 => 1.17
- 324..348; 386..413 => 0.92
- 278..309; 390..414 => 1.09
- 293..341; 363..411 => 1.03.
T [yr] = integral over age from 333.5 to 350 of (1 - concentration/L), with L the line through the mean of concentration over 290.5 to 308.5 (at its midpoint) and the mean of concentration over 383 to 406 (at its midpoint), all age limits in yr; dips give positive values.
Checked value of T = -2.3 yr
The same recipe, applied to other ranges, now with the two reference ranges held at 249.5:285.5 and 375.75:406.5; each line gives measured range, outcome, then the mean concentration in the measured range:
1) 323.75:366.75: -4.4 yr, 12.8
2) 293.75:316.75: 0.1 yr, 11.2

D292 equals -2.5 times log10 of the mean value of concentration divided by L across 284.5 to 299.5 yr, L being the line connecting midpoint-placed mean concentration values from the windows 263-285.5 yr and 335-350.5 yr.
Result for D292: 0.07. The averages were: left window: 10.7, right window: 12.8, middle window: 10.5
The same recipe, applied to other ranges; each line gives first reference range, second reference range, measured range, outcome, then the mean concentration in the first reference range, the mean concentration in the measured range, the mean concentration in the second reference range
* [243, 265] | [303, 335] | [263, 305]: 0.09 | 11.1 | 10.7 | 12.1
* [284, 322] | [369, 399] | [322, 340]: -0.09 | 11.2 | 12.6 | 12.4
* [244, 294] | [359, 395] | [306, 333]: -0.05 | 10.8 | 12.2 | 12.6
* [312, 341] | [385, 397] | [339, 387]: -0.05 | 12.4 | 12.8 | 12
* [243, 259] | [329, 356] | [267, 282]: 0.08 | 11.2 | 10.8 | 12.9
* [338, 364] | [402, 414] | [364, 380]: -0.04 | 12.9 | 12.9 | 11.7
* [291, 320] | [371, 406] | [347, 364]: -0.10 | 11.2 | 12.9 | 12.2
